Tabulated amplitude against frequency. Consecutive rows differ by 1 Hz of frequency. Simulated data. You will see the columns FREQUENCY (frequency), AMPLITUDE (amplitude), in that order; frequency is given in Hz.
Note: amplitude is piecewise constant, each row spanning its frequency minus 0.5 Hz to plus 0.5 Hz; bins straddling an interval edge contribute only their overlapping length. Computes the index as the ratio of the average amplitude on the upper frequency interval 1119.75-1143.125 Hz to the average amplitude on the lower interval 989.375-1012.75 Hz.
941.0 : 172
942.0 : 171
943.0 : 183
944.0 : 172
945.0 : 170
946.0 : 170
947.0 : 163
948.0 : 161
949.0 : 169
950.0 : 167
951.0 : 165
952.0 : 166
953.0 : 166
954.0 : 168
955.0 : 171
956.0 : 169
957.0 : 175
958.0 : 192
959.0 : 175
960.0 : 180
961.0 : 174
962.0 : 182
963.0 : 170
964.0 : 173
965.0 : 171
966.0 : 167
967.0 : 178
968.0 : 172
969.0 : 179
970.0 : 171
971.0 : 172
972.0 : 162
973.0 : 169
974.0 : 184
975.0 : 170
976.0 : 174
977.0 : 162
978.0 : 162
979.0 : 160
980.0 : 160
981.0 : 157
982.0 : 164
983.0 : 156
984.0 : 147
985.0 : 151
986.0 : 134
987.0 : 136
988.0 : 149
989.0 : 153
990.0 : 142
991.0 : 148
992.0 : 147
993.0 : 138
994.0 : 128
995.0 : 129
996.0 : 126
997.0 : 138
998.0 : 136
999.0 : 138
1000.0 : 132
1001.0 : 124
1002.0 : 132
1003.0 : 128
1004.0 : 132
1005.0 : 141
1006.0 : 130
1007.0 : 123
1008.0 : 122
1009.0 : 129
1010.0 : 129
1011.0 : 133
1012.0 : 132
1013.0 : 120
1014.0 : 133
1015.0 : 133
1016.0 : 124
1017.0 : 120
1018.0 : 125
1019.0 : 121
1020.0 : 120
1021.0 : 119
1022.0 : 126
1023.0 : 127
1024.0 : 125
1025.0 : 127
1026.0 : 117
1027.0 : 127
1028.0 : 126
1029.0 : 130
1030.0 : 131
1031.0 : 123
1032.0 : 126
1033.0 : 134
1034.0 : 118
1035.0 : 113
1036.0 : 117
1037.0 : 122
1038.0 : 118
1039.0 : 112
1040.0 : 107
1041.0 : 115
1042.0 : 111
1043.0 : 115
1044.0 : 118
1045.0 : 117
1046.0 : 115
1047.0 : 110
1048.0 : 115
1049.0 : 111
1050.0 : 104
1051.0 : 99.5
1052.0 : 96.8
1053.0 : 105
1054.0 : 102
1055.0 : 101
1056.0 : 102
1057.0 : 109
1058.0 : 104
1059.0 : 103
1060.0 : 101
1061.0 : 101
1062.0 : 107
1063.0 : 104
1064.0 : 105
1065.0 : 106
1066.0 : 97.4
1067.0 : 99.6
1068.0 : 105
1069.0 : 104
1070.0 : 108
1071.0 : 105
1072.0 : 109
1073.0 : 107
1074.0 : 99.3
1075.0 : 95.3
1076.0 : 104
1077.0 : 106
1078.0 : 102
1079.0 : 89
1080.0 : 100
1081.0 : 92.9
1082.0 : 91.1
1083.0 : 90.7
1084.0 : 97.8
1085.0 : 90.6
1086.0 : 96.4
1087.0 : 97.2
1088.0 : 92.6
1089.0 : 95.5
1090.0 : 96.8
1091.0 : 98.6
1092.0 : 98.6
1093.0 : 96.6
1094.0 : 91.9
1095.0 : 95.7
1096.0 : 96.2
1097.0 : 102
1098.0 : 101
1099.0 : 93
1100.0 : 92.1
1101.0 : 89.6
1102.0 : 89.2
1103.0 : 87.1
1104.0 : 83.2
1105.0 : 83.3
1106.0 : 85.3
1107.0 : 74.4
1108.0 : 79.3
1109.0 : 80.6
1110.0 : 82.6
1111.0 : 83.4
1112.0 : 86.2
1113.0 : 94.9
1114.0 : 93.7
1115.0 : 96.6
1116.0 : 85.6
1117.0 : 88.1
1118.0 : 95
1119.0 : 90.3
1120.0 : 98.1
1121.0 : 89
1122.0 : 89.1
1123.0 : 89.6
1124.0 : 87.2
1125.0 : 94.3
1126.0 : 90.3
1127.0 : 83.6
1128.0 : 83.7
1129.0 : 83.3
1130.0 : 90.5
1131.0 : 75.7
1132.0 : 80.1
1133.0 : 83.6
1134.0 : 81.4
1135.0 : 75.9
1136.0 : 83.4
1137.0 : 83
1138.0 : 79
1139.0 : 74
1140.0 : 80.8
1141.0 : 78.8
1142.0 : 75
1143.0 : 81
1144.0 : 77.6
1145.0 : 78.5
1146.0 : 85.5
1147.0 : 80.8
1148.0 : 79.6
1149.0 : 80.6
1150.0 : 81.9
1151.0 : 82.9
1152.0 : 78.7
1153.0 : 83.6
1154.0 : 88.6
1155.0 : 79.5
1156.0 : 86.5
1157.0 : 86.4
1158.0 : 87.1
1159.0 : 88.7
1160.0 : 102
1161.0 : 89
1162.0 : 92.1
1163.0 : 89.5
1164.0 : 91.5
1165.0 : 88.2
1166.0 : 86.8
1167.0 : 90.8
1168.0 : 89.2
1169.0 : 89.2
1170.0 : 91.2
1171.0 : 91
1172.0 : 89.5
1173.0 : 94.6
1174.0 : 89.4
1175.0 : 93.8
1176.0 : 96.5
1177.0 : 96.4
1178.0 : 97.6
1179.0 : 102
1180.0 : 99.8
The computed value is 0.6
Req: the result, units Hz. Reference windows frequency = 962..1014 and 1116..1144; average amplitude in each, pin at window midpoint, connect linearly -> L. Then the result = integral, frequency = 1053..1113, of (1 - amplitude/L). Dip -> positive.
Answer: 5.3 Hz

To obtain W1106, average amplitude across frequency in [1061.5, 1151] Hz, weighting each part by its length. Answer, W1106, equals 90.8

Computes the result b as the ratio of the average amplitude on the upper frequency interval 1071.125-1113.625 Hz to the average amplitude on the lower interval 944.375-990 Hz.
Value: 0.6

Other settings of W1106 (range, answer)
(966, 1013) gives 147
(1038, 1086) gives 104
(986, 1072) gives 120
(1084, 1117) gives 91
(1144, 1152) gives 81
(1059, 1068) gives 103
